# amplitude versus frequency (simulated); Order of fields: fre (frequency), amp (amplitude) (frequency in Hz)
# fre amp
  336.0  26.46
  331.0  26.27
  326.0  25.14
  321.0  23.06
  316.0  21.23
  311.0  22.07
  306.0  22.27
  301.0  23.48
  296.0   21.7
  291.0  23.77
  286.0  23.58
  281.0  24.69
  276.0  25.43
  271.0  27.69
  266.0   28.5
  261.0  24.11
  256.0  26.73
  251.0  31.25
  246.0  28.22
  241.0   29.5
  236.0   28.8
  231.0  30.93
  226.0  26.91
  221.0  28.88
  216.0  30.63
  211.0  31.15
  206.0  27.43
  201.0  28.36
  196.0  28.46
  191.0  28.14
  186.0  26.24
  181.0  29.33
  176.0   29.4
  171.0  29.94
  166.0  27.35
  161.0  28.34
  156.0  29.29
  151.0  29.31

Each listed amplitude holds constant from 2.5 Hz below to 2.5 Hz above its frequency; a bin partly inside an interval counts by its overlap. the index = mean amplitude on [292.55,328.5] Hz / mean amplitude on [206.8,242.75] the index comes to 0.77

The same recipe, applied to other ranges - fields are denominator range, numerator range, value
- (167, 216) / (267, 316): 0.83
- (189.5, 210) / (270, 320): 0.83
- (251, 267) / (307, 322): 0.82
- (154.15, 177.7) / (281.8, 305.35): 0.80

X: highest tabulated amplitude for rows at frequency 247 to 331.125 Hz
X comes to 31.25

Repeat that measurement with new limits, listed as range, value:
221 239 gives 30.93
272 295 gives 25.43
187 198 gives 28.46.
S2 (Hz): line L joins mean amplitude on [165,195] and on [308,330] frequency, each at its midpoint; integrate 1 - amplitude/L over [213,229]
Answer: -1.2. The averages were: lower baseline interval 28.5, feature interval 28.9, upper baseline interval 23.1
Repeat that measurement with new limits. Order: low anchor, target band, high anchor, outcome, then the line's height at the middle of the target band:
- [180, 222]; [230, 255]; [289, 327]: -2.94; 26.4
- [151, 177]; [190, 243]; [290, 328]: -4.76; 26.7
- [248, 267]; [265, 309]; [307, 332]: 2.05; 25.6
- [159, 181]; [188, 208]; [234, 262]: 0.40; 28.6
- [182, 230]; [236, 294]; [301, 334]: -1.93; 25.8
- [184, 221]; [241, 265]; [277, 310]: -1.99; 25.7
